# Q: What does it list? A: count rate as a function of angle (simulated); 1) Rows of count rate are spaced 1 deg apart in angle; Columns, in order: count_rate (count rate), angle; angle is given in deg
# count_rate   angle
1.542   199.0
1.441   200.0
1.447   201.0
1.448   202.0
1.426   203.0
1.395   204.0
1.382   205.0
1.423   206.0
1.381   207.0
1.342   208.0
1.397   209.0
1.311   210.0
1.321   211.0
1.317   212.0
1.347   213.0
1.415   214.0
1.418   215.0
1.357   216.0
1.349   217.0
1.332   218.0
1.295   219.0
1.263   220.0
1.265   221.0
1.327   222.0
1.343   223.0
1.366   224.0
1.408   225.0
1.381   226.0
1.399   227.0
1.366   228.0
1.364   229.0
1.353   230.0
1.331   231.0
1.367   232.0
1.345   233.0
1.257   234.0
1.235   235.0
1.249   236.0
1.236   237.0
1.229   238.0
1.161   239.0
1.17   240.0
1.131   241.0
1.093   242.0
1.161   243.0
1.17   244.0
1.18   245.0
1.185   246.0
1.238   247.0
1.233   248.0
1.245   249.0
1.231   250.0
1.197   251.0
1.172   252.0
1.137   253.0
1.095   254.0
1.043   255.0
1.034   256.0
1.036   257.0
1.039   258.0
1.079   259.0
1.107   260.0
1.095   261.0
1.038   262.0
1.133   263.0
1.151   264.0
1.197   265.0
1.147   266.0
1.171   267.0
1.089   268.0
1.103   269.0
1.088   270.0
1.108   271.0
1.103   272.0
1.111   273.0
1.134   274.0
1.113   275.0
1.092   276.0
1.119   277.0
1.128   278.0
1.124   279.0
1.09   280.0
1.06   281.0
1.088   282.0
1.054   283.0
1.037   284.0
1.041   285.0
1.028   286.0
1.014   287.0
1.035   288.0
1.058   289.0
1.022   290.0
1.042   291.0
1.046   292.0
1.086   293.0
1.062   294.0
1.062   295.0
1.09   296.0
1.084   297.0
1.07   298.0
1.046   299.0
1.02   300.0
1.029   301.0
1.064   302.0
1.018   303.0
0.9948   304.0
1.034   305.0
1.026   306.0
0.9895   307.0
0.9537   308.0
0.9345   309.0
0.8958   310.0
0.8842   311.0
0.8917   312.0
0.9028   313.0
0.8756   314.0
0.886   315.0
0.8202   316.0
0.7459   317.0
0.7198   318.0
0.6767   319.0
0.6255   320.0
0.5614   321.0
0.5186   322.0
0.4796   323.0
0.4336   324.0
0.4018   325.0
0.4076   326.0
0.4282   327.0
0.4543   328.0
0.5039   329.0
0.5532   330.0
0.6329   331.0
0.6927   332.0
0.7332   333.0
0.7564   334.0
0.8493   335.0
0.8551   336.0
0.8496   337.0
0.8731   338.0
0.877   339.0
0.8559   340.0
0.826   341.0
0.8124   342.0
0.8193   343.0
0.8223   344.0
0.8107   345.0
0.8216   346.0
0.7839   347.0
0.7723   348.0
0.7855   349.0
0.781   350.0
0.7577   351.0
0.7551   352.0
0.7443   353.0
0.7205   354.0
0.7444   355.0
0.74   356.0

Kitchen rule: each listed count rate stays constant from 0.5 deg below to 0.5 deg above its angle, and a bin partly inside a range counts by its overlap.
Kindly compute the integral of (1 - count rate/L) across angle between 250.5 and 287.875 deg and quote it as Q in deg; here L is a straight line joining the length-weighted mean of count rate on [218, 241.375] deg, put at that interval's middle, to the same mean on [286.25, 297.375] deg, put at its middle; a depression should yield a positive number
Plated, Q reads 1.49 deg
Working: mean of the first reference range 1.3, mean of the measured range 1.1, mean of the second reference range 1.05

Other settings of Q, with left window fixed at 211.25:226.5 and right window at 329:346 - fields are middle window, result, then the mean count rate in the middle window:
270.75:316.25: -1.8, 1.03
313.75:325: 2.8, 0.651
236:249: 0.5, 1.19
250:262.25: 0.8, 1.1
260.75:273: 0.0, 1.12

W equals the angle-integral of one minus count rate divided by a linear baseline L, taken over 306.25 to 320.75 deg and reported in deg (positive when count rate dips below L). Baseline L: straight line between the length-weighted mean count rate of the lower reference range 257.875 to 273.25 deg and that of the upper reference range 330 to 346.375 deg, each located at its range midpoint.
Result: 1.0 deg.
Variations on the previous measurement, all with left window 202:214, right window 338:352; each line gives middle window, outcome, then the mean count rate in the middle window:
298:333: 6.3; 0.772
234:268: 1.2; 1.15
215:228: -0.3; 1.34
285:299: -0.4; 1.05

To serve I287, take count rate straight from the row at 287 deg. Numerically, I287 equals 1.014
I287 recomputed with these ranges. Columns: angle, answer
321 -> 0.5614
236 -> 1.249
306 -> 1.026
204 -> 1.395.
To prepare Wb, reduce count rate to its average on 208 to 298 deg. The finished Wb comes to 1.18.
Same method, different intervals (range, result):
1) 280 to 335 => 0.864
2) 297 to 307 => 1.03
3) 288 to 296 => 1.06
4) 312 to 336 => 0.647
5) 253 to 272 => 1.1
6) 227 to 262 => 1.19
